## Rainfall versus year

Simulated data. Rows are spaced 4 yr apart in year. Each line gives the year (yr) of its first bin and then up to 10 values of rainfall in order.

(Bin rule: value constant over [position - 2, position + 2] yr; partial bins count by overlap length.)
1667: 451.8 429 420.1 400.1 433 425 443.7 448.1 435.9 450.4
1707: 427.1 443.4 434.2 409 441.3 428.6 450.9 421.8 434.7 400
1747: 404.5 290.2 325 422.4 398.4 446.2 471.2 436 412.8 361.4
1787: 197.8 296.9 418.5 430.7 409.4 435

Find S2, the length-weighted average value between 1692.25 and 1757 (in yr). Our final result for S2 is 416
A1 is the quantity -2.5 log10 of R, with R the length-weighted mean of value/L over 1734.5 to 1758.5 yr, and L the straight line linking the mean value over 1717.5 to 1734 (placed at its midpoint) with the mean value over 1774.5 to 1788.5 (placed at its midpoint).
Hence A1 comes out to 0.06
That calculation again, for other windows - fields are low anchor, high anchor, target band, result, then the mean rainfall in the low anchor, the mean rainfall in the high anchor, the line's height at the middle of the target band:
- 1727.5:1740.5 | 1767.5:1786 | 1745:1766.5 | 0.13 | 435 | 410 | 422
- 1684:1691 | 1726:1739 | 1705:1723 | 0.01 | 431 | 434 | 433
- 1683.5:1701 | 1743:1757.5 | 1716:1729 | -0.09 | 438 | 351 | 393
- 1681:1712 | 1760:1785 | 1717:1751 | 0.04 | 438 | 421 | 430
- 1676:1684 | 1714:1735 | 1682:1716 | -0.04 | 415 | 432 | 422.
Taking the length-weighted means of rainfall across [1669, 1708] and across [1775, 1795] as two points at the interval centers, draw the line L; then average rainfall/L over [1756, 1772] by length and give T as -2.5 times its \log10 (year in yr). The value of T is -0.18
